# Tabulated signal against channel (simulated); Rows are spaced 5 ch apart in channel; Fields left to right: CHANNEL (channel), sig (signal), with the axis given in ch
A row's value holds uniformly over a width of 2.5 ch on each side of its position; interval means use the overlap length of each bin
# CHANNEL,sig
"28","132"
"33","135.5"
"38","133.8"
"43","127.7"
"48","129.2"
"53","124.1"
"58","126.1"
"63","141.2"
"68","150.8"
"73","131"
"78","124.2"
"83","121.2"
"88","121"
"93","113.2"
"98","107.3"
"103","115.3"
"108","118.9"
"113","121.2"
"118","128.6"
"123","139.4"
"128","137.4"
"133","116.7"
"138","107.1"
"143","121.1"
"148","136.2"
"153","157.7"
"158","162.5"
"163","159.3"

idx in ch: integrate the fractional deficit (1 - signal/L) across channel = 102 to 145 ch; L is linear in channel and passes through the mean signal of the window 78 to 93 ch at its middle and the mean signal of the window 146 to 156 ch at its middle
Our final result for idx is 4.1 ch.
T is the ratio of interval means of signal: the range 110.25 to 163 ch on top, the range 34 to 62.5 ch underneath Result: 1.0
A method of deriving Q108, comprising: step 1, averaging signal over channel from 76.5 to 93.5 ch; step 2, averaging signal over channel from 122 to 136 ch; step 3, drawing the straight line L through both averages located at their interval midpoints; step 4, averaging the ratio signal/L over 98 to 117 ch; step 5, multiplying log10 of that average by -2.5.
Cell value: 0.07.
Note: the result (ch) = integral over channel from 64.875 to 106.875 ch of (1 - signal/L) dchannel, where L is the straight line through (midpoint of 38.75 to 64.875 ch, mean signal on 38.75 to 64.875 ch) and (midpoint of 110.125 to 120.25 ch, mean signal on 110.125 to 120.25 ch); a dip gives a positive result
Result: 1.28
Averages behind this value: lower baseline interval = 130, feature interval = 123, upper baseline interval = 125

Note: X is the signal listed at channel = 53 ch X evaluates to 124.1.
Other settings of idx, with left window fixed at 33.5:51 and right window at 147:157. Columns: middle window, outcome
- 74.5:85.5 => 1.1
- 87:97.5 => 1.9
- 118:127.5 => 0.6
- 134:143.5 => 2.3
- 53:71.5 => -0.3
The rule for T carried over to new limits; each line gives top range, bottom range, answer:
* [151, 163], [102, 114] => 1.35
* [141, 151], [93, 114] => 1.13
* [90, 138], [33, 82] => 0.92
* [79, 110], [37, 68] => 0.88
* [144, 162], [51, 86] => 1.14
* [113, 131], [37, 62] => 1.03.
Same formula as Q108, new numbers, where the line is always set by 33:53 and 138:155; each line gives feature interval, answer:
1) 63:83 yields -0.03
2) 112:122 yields 0.04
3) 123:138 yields 0.06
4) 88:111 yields 0.15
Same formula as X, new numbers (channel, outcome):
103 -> 115.3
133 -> 116.7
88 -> 121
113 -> 121.2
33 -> 135.5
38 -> 133.8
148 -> 136.2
